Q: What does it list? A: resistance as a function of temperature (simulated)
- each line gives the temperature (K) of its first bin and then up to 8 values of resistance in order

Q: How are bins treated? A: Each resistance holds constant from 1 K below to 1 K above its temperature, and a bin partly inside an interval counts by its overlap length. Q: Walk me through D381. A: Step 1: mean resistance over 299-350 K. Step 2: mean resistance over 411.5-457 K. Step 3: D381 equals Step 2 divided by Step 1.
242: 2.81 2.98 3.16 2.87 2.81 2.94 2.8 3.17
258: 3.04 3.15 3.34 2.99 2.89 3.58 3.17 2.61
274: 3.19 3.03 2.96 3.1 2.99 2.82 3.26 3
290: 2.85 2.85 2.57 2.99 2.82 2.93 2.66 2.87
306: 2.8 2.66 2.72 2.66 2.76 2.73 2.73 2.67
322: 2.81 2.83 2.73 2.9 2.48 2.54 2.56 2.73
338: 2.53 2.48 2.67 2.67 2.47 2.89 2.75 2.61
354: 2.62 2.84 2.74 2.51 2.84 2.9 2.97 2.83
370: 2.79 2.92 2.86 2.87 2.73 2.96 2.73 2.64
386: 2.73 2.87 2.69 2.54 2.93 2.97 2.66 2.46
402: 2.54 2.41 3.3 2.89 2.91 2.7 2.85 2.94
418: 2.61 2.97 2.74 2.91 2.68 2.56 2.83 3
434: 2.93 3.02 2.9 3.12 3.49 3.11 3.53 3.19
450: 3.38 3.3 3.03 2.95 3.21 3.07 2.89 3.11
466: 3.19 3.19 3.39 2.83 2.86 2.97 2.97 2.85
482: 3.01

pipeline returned 1.1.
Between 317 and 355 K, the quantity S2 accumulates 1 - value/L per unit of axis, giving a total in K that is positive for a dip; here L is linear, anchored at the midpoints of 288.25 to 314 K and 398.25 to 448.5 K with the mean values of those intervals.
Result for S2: 2.0 K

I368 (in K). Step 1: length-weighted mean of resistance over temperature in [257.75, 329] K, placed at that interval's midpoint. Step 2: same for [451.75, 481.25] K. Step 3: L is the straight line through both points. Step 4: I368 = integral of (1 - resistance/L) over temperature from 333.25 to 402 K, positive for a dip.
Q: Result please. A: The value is 5.44 K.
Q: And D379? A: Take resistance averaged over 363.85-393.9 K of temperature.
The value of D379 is 2.8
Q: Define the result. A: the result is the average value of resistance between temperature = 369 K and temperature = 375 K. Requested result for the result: 2.86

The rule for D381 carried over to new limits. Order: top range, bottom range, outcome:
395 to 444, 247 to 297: 0.95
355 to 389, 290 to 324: 1.01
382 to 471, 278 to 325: 1.04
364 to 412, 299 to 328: 1.01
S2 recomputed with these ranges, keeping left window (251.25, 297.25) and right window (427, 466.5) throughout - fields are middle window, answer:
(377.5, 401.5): 2.5 K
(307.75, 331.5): 2.4 K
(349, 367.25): 1.8 K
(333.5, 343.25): 1.4 K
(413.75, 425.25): 0.9 K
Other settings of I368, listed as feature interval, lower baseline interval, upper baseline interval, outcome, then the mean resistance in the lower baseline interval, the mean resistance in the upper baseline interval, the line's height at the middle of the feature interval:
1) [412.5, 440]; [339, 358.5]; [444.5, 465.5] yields 1.7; 2.67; 3.17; 3.03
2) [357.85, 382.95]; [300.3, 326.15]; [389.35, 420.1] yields -0.6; 2.75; 2.77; 2.76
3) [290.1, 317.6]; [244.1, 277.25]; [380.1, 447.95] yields 2.0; 3.04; 2.86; 2.99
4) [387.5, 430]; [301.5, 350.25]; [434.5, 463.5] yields 3.3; 2.69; 3.15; 3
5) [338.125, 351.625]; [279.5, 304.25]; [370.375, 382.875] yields 1.0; 2.9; 2.84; 2.86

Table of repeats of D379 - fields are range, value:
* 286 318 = 2.8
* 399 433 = 2.78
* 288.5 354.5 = 2.72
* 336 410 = 2.75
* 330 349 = 2.61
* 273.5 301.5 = 2.94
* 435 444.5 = 3.13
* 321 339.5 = 2.67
